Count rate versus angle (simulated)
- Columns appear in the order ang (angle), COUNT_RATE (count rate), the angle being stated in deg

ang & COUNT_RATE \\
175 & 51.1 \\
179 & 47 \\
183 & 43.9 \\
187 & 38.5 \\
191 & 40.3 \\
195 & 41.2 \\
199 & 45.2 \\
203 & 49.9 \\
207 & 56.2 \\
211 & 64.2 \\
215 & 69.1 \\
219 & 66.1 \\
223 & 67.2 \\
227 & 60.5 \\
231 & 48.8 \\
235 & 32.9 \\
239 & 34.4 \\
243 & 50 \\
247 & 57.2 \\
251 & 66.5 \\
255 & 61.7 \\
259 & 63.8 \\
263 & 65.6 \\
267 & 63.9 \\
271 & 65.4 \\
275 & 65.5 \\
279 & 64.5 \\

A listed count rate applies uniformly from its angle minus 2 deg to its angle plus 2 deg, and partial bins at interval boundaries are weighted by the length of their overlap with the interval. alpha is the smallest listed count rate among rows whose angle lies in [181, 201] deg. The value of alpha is 38.5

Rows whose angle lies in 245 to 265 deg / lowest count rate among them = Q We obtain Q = 57.2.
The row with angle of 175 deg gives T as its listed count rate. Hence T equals 51.1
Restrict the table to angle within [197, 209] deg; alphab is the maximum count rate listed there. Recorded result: 56.2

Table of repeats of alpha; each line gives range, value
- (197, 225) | 45.2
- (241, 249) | 50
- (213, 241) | 32.9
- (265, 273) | 63.9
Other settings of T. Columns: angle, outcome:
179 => 47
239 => 34.4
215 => 69.1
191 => 40.3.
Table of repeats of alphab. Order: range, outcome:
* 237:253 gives 66.5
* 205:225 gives 69.1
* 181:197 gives 43.9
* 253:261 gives 63.8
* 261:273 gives 65.6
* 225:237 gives 60.5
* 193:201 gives 45.2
